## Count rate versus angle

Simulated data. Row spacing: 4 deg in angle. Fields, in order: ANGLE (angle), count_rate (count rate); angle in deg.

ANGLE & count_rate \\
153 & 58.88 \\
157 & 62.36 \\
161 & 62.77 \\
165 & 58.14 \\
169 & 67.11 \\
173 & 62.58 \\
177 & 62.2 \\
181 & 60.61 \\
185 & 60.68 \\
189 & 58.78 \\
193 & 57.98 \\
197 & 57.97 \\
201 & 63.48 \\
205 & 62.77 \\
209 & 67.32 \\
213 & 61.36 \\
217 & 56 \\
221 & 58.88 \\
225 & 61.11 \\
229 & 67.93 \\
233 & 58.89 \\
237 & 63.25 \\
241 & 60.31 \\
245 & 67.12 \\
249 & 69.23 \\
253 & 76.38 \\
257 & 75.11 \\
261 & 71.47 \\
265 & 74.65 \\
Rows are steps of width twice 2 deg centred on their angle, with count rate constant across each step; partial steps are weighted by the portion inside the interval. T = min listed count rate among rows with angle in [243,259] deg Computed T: 67.12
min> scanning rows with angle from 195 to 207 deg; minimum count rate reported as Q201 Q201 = 57.97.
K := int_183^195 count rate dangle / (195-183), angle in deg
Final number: 59.1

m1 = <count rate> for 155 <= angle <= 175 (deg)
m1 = 62.6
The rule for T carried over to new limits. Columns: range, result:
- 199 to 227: 56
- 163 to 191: 58.14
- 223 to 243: 58.89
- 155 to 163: 62.36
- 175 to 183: 60.61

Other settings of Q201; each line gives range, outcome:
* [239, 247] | 60.31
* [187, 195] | 57.98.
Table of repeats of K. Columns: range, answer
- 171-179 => 62.4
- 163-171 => 62.6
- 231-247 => 62.4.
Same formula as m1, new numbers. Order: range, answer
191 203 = 59.8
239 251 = 65.6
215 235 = 60.6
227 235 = 63.4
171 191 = 61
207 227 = 60.9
